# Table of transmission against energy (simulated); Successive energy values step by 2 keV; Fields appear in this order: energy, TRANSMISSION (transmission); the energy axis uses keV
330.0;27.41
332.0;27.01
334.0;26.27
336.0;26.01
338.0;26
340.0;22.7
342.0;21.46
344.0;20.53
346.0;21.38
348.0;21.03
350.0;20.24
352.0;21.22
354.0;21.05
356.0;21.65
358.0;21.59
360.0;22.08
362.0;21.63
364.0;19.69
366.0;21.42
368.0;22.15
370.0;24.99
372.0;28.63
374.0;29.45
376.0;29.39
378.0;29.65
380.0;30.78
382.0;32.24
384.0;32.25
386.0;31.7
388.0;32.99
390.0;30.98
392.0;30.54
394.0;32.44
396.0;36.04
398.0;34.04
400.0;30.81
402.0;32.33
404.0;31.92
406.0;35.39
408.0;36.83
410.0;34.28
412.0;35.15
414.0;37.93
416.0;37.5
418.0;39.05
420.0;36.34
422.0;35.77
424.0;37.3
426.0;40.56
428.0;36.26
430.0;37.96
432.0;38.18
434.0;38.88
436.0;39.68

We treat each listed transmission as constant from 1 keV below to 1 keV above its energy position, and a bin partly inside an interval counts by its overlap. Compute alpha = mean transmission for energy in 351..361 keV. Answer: 21.5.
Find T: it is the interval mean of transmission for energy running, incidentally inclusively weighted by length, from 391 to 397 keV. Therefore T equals 33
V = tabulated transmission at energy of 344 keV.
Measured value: 20.53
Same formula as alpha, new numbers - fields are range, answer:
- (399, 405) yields 31.7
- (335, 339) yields 26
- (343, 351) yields 20.8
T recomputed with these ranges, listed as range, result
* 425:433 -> 38.2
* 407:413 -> 35.4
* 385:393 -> 31.6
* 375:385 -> 30.9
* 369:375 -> 27.7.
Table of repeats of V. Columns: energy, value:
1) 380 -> 30.78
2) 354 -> 21.05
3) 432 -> 38.18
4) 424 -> 37.3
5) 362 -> 21.63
